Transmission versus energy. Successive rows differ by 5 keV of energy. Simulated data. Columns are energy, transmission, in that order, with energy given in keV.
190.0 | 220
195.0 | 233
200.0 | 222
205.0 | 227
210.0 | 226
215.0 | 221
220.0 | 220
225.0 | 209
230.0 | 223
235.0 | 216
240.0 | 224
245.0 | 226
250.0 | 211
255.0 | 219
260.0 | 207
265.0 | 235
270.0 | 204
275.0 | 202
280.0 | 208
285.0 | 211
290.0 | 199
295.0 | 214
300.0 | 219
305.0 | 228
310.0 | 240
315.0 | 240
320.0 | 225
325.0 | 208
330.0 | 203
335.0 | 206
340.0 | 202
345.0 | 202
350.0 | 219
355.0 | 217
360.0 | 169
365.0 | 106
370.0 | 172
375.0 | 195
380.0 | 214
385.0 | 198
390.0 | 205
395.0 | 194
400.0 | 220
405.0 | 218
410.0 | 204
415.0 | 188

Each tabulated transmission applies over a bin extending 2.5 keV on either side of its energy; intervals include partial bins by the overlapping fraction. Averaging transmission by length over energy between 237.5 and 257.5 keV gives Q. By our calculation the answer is 220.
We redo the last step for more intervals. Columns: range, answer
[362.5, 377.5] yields 158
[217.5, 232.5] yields 217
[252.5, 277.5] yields 213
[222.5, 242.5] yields 218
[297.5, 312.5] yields 229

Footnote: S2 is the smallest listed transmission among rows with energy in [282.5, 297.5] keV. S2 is 199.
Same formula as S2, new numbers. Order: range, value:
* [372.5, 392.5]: 195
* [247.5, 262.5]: 207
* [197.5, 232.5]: 209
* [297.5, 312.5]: 219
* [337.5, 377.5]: 106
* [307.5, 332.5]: 203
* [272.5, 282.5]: 202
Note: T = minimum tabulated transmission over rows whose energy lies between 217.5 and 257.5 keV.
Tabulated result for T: 209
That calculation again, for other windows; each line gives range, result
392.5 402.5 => 194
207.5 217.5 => 221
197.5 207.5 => 222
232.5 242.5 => 216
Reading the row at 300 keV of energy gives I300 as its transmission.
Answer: 219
